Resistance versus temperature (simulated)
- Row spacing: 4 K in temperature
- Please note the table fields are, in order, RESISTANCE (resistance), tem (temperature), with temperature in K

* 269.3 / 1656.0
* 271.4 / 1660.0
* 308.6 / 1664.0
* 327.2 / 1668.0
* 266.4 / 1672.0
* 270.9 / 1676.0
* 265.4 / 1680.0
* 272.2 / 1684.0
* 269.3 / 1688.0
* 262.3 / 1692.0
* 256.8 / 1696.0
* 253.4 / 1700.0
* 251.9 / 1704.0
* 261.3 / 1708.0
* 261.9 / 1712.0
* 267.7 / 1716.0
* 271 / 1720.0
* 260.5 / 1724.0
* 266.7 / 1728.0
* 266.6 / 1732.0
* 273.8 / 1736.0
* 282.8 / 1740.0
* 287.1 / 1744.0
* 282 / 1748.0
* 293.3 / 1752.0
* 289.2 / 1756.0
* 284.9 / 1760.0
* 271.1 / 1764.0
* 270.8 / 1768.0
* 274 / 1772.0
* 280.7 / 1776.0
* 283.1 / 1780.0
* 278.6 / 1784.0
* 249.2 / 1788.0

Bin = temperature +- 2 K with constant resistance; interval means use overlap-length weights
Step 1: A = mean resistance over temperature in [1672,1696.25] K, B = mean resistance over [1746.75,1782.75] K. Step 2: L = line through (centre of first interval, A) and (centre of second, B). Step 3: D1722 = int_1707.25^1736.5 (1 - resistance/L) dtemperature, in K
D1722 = 0.8 K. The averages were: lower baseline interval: 267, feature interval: 266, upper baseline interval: 281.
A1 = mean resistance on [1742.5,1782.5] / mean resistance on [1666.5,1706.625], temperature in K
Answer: 1.0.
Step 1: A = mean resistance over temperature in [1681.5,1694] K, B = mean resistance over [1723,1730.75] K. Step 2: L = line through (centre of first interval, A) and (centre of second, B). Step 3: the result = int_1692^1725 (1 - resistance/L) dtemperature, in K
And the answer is 0.7 K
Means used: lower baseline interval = 268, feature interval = 261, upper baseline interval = 264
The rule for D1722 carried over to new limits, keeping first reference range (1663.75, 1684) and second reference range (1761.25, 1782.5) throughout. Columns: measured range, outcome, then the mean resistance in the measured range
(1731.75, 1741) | 0.1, 275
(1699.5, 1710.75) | 1.0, 256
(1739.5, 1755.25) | -0.5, 287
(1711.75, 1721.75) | 0.5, 268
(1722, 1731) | 0.5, 264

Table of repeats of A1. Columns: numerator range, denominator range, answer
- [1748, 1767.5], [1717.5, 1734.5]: 1.06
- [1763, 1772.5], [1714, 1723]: 1.01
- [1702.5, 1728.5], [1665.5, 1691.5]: 0.95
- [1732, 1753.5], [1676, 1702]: 1.07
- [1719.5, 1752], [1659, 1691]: 0.98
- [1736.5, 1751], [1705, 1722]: 1.07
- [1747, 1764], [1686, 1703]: 1.10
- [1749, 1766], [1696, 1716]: 1.10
